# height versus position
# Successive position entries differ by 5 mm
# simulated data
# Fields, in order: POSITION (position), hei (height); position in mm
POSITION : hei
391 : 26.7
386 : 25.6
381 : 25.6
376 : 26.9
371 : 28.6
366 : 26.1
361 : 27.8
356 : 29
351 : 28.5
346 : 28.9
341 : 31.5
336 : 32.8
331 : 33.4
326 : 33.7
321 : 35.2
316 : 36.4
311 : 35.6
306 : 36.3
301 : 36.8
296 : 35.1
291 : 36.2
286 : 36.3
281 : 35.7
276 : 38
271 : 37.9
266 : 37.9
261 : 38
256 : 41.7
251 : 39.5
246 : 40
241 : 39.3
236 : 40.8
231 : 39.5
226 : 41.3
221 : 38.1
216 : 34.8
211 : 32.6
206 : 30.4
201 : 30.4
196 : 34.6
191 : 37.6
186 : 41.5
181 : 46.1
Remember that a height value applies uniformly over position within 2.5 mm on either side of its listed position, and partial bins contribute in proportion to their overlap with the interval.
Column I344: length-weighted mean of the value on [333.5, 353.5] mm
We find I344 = 30.4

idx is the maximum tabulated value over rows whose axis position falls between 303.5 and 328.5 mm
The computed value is 36.4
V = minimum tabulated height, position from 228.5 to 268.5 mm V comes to 37.9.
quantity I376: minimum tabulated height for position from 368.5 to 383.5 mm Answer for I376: 25.6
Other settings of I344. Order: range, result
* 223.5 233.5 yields 40.4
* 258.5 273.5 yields 37.9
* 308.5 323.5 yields 35.7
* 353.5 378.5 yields 27.7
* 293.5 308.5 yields 36.1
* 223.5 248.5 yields 40.2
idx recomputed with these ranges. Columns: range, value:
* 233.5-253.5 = 40.8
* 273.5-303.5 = 38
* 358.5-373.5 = 28.6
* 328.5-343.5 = 33.4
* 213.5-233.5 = 41.3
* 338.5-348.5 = 31.5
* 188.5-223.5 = 38.1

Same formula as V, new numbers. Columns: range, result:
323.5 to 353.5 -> 28.5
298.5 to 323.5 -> 35.2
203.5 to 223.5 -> 30.4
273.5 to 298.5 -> 35.1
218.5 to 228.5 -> 38.1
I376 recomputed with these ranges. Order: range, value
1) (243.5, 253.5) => 39.5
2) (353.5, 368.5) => 26.1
